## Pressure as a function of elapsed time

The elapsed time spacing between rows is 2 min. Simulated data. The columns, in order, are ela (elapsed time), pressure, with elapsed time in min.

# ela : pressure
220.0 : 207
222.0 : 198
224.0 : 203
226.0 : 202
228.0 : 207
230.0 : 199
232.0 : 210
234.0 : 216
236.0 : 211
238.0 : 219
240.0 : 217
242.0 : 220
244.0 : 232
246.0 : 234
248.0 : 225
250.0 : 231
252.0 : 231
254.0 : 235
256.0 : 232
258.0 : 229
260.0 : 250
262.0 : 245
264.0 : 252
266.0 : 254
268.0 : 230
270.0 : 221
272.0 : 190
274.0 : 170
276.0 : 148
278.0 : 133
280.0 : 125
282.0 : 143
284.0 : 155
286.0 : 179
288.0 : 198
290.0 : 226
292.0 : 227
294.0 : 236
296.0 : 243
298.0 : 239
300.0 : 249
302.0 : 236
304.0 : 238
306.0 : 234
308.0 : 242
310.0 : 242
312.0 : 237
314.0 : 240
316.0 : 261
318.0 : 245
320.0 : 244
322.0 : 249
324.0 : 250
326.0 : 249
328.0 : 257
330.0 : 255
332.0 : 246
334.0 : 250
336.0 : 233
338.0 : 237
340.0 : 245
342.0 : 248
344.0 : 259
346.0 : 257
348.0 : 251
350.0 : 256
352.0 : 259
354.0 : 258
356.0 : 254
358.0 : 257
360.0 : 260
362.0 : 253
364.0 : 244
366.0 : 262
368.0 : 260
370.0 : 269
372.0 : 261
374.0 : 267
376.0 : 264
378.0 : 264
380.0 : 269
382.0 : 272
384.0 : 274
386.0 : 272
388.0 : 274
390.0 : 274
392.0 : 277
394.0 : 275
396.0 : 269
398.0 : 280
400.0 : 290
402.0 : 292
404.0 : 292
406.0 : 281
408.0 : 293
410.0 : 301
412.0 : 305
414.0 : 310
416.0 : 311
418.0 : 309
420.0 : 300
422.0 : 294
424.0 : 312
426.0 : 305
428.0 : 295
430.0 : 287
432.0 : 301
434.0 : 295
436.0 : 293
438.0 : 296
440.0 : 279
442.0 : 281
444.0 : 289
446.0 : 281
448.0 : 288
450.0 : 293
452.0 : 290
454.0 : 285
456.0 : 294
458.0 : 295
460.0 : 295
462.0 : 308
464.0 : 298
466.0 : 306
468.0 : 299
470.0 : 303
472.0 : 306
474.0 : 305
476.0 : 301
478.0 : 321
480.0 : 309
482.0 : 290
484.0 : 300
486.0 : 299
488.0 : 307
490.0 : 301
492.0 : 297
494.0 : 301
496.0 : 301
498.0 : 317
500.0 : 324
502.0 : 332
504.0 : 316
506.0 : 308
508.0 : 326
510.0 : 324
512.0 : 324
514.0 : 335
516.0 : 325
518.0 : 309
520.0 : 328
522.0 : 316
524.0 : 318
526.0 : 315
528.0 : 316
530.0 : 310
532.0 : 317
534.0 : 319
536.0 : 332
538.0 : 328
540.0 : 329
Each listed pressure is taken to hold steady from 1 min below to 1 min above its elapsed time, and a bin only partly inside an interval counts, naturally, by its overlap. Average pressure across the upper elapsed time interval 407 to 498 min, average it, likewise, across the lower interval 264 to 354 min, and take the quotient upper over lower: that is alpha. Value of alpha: 1.31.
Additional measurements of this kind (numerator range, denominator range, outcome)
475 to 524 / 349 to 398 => 1.18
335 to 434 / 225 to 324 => 1.25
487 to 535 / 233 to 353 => 1.39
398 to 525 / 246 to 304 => 1.42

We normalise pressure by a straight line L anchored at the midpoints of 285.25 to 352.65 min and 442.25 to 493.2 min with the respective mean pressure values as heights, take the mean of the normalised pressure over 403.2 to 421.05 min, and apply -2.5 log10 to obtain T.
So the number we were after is -0.087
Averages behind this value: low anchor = 242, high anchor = 298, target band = 300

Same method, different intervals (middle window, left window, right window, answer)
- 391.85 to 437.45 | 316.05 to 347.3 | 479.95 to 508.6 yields -0.06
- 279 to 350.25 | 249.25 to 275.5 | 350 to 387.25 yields 0.06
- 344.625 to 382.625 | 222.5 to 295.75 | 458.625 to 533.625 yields -0.02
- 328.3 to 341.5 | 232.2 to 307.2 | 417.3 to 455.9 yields 0.00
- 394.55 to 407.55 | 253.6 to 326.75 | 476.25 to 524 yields -0.06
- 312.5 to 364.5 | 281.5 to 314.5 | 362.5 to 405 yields -0.02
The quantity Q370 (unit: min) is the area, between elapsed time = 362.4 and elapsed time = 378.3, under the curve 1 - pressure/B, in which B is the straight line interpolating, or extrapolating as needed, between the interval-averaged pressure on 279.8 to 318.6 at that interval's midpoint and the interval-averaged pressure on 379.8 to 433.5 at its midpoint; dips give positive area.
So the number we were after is 0.3 min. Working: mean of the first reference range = 221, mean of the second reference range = 290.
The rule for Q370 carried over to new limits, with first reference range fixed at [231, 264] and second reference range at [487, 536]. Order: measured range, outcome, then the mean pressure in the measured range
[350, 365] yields 0.6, 255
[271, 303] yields 6.4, 194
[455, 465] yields 0.0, 298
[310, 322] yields 0.3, 245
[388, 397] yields 0.1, 274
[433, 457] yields 0.4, 289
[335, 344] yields 0.6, 243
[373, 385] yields 0.2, 268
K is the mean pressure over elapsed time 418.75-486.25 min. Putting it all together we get 297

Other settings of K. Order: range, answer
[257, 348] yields 227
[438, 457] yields 287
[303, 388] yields 254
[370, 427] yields 285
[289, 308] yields 237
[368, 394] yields 270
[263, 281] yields 191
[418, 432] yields 300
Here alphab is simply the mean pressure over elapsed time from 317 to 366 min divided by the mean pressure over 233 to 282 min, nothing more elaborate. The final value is 1.18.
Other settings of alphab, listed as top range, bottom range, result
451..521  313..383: 1.21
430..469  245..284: 1.41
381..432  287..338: 1.20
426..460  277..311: 1.39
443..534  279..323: 1.38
